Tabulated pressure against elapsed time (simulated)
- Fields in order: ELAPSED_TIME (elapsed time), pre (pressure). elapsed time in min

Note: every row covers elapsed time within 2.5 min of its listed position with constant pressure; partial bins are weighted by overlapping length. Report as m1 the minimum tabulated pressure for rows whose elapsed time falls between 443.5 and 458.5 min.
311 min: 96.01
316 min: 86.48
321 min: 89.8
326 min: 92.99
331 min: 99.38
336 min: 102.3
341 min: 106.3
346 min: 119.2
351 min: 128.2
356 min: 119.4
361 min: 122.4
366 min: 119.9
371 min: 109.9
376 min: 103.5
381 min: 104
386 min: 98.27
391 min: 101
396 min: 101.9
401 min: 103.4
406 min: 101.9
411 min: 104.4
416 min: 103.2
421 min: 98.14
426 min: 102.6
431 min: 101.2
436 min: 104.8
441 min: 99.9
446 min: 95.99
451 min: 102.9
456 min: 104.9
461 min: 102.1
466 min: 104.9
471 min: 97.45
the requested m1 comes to 95.99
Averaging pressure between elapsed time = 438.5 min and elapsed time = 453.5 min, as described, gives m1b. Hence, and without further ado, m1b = 99.6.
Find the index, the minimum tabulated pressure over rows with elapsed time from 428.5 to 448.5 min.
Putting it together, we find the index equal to 95.99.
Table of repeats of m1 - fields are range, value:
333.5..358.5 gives 102.3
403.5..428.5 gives 98.14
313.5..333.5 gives 86.48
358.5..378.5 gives 103.5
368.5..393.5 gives 98.27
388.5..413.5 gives 101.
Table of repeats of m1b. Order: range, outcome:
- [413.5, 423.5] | 101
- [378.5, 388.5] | 101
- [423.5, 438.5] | 103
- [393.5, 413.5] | 103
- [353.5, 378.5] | 115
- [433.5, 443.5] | 102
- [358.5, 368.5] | 121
